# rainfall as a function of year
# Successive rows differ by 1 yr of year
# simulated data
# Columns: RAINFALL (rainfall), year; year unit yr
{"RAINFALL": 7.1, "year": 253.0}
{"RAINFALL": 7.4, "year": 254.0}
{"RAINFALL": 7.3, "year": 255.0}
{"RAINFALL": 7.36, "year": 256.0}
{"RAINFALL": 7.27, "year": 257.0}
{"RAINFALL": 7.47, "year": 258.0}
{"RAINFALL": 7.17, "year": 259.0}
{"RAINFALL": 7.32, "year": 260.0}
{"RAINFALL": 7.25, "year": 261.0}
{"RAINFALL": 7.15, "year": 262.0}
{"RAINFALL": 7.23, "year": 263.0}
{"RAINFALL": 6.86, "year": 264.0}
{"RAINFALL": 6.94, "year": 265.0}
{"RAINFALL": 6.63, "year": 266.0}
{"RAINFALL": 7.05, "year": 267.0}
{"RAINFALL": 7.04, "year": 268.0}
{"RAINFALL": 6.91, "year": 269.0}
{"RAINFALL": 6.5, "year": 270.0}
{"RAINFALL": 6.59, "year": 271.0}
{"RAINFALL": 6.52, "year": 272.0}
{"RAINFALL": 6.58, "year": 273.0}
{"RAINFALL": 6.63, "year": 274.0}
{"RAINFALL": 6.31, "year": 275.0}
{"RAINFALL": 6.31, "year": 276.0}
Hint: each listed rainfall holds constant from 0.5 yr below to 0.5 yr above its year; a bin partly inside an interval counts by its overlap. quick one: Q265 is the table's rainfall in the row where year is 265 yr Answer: 6.94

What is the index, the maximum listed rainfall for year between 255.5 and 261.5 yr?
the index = 7.47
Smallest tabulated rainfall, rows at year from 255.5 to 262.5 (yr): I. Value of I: 7.15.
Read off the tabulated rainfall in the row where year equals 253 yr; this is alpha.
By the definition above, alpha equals 7.1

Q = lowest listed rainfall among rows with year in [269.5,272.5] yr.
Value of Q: 6.5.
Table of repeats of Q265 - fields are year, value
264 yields 6.86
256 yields 7.36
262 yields 7.15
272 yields 6.52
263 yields 7.23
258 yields 7.47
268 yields 7.04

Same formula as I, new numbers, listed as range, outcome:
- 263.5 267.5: 6.63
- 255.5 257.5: 7.27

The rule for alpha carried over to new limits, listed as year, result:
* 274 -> 6.63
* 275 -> 6.31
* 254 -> 7.4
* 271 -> 6.59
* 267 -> 7.05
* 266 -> 6.63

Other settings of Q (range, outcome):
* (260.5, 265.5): 6.86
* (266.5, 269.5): 6.91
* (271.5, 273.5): 6.52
